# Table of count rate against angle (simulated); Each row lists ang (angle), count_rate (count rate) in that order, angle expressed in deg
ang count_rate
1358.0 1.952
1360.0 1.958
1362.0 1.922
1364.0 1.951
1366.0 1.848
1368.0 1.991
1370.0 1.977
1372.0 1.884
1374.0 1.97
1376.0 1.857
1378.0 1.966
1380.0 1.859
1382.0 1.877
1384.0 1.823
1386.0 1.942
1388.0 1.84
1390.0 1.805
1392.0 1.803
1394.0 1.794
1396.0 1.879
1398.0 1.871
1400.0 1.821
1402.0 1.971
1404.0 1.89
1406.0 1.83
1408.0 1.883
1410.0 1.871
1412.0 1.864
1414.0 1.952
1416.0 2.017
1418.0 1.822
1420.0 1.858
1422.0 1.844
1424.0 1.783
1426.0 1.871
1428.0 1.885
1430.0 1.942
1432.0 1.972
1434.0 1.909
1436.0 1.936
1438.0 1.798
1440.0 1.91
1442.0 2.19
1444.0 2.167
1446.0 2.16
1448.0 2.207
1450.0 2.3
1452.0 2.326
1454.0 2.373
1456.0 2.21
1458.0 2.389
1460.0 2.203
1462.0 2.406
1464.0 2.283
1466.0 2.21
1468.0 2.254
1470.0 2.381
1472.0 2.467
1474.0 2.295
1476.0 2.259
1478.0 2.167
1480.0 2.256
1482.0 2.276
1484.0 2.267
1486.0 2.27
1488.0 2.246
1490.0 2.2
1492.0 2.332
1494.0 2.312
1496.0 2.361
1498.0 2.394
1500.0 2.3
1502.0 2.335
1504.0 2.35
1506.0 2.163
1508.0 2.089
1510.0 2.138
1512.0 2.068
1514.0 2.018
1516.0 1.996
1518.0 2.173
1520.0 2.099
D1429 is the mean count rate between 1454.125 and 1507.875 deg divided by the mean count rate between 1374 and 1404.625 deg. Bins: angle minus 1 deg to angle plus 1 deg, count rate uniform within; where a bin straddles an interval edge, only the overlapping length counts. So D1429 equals 1.2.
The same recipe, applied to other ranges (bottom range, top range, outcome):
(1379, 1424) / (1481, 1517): 1.19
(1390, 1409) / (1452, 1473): 1.25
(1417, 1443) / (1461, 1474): 1.23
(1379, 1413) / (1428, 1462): 1.14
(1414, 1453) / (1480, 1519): 1.12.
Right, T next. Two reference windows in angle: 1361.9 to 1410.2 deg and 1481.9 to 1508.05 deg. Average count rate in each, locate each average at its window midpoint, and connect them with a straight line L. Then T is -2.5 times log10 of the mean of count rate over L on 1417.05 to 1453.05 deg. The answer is 0.04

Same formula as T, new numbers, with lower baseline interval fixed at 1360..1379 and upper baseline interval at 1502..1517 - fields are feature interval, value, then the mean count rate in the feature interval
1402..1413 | 0.06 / 1.88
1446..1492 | -0.10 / 2.28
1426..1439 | 0.06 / 1.9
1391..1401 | 0.08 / 1.83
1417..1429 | 0.09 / 1.84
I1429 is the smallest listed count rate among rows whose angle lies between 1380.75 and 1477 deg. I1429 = 1.783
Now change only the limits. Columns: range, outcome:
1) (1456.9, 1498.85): 2.167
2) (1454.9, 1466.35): 2.203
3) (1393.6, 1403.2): 1.794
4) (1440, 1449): 1.91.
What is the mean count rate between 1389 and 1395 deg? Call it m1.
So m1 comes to 1.8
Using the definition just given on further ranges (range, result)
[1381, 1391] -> 1.86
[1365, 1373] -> 1.93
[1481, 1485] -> 2.27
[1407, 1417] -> 1.92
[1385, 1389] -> 1.89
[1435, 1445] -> 2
